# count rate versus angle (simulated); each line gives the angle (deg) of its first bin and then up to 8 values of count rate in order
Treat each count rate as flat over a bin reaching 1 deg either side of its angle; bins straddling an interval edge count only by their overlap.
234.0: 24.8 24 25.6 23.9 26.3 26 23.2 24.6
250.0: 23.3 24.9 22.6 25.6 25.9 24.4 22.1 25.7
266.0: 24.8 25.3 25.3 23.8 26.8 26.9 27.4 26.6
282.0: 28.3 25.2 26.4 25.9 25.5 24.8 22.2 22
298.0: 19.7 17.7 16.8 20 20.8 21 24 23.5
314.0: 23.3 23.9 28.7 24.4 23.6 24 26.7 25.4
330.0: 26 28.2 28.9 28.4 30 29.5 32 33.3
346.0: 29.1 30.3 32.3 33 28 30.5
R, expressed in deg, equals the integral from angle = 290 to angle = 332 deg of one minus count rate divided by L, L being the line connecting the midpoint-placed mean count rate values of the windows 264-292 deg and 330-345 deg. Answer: 7.5 deg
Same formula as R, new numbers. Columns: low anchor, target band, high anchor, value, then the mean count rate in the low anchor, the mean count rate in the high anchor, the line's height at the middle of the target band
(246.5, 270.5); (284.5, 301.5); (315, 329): 1.4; 24.5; 25.2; 24.9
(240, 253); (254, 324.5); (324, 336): 4.7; 24.7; 26.9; 25.8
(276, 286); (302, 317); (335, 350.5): 3.5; 26.8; 30.6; 28.6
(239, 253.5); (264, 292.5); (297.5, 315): -4.3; 24.5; 20.8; 22.5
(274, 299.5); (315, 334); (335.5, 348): 1.9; 25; 30.5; 28.7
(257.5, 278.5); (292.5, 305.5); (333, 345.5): 3.5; 25.2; 30.3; 27.4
